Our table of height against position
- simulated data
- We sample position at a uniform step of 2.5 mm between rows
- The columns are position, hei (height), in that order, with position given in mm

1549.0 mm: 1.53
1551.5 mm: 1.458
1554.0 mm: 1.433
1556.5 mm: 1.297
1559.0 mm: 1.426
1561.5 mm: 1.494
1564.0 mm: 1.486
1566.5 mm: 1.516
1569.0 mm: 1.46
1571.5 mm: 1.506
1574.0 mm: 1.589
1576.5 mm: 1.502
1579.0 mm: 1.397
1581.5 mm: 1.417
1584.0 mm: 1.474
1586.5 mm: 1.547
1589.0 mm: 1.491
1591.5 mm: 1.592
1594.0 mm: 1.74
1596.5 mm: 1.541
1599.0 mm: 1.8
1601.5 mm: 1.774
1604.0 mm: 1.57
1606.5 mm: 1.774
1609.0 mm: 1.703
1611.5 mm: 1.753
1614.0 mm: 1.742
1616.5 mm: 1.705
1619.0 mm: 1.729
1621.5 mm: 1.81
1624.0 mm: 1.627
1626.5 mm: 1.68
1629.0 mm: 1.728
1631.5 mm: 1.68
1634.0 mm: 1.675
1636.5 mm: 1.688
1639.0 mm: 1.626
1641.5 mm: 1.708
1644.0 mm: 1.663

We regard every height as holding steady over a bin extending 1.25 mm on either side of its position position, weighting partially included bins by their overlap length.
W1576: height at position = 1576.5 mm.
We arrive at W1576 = 1.502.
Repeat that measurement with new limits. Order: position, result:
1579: 1.397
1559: 1.426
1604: 1.57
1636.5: 1.688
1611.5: 1.753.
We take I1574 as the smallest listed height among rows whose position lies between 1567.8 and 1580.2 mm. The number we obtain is 1.397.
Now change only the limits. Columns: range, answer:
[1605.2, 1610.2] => 1.703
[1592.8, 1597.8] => 1.541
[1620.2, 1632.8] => 1.627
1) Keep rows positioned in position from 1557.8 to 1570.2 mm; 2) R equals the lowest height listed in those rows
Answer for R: 1.426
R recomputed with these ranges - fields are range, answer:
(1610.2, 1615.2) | 1.742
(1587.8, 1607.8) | 1.491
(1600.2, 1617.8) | 1.57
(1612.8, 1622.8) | 1.705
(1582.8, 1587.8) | 1.474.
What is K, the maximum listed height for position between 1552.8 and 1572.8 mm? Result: 1.516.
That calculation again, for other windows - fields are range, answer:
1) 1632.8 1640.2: 1.688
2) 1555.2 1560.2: 1.426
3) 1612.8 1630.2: 1.81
